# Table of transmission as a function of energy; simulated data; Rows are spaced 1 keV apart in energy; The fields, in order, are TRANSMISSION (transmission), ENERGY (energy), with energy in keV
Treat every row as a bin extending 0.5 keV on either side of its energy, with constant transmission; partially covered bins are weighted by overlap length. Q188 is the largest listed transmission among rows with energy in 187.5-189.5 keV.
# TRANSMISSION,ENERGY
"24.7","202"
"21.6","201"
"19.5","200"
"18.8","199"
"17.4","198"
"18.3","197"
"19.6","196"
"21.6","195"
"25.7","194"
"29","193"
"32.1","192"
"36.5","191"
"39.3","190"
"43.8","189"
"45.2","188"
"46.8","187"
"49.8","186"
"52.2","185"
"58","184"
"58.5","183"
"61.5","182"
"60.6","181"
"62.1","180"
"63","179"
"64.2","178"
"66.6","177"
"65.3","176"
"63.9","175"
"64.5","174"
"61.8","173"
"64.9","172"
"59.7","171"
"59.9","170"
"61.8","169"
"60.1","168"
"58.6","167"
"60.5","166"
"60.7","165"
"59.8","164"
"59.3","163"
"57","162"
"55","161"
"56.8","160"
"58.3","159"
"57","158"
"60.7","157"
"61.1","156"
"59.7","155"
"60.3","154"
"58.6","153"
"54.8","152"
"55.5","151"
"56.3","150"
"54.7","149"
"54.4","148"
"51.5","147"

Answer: 45.2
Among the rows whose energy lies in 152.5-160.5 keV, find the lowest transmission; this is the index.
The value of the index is 56.8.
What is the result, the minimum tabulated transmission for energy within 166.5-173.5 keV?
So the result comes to 58.6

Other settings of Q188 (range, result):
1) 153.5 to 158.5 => 61.1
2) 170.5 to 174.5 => 64.9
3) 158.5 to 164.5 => 59.8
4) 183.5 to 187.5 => 58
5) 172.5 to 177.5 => 66.6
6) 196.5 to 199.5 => 18.8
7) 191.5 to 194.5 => 32.1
